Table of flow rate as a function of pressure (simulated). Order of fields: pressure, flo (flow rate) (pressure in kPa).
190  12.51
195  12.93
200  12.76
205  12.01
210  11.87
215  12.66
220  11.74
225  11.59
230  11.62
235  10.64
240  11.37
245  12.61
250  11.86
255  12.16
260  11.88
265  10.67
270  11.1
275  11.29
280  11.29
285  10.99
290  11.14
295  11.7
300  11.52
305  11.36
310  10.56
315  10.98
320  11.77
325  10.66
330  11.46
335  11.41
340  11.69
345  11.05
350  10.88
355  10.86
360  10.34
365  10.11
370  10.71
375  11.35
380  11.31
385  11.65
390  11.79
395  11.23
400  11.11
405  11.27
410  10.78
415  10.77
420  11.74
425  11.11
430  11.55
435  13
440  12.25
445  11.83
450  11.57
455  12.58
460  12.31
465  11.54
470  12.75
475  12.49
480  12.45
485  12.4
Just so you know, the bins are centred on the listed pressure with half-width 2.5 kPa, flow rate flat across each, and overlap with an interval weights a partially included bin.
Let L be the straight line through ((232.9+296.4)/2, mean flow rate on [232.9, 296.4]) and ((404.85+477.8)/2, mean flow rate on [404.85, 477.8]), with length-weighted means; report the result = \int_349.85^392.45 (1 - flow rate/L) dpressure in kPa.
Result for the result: 2.5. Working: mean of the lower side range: 11.4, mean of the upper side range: 11.9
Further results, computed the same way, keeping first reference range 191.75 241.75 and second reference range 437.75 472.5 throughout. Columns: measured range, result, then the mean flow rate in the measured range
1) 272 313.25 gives 2.64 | 11.2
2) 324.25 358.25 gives 2.49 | 11.2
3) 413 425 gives 0.84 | 11.2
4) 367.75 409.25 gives 2.69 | 11.3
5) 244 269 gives 0.46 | 11.7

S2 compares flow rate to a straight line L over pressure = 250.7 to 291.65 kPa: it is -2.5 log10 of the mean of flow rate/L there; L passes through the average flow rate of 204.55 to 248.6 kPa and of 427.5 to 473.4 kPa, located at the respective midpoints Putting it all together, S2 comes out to 0.05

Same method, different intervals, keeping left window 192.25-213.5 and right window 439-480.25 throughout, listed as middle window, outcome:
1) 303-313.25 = 0.13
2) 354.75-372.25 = 0.17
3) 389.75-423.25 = 0.10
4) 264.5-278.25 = 0.12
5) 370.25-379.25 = 0.10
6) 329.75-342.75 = 0.07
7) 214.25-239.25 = 0.07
